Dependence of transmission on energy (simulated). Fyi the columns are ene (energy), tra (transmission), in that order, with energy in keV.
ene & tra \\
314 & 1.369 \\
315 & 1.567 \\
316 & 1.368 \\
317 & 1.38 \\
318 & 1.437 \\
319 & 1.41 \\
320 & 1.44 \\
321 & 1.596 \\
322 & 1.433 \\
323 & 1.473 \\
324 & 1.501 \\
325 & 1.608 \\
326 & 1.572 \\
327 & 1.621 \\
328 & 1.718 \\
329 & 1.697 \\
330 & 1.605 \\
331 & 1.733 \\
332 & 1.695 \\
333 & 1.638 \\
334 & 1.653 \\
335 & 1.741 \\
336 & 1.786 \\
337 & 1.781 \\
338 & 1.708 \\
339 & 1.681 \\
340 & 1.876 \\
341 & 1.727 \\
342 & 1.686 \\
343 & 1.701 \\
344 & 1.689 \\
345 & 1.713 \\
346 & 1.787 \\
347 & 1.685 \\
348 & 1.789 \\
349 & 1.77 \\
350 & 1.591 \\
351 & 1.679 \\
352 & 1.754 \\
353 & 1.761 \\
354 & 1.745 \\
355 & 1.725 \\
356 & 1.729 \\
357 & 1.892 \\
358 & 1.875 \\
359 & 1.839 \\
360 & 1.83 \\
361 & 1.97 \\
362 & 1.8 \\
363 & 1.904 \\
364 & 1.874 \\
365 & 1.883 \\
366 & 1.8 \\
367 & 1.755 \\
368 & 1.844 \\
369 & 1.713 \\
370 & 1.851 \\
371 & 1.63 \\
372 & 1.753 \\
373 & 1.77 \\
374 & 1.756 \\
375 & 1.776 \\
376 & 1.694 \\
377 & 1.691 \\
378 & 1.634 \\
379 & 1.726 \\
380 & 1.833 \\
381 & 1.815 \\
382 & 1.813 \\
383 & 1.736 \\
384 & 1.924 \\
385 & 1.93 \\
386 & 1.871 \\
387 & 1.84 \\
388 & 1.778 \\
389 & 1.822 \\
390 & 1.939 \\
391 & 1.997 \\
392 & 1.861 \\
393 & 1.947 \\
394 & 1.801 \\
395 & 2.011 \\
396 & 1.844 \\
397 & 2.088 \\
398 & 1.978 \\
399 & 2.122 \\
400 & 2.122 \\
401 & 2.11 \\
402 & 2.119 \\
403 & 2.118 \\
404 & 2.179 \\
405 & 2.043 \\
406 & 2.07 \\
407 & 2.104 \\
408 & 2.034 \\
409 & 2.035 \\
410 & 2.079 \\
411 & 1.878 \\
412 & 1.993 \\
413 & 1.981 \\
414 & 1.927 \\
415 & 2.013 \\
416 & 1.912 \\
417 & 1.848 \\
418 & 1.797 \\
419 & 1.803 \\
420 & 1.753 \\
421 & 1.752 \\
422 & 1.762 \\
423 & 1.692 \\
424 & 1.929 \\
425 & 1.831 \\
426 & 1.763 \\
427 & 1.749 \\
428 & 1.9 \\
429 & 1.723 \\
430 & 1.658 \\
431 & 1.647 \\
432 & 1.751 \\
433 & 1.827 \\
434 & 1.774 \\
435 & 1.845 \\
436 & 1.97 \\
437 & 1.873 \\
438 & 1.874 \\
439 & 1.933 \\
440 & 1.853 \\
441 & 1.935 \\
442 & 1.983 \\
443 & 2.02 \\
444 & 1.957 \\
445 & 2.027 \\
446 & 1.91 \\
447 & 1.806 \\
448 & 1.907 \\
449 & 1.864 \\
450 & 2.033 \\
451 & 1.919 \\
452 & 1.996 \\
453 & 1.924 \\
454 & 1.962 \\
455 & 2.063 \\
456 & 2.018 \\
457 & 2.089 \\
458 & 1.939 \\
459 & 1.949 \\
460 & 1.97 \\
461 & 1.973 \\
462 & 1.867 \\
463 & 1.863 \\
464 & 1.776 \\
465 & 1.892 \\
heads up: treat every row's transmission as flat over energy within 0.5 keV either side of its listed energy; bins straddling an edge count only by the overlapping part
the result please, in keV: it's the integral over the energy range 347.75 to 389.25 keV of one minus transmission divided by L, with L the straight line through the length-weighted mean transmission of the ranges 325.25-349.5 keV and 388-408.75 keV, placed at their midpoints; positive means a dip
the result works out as 1.60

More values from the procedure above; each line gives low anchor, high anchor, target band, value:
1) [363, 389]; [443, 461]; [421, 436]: 1.01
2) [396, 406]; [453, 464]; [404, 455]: 3.14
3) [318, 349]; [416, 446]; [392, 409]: -2.44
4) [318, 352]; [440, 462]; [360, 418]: -3.22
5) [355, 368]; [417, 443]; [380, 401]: -0.95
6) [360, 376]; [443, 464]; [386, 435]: -0.92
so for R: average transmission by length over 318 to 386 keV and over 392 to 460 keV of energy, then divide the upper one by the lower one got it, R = 1.12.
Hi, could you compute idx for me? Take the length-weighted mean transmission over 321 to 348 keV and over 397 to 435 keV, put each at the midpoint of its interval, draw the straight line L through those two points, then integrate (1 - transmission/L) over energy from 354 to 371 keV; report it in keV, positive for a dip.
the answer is -0.6 keV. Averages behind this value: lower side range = 1.67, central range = 1.82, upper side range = 1.91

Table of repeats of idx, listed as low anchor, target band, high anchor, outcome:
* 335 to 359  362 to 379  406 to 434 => 0.1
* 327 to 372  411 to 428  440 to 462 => 0.4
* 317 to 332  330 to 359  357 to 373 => -0.8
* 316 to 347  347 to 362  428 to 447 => -0.9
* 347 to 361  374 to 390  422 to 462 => 0.1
